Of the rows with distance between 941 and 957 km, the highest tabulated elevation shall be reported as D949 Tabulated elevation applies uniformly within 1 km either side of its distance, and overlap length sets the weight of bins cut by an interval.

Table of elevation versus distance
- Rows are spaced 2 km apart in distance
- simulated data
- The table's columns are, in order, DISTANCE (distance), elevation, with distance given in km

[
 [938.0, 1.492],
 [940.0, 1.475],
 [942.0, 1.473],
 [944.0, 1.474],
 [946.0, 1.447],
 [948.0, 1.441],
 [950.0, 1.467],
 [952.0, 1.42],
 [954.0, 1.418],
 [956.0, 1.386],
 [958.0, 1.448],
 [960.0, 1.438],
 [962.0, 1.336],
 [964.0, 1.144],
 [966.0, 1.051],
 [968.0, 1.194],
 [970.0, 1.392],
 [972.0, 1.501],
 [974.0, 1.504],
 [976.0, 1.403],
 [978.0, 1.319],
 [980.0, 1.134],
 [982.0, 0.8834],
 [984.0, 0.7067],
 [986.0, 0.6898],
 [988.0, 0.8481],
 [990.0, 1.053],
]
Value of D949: 1.474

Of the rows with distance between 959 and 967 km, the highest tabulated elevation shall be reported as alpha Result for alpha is 1.438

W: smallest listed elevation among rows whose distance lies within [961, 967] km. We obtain 1.051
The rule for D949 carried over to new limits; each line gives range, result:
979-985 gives 1.134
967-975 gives 1.504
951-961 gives 1.448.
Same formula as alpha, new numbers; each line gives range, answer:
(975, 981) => 1.403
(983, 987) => 0.7067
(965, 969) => 1.194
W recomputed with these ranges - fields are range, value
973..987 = 0.6898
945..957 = 1.386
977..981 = 1.134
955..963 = 1.336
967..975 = 1.194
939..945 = 1.473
